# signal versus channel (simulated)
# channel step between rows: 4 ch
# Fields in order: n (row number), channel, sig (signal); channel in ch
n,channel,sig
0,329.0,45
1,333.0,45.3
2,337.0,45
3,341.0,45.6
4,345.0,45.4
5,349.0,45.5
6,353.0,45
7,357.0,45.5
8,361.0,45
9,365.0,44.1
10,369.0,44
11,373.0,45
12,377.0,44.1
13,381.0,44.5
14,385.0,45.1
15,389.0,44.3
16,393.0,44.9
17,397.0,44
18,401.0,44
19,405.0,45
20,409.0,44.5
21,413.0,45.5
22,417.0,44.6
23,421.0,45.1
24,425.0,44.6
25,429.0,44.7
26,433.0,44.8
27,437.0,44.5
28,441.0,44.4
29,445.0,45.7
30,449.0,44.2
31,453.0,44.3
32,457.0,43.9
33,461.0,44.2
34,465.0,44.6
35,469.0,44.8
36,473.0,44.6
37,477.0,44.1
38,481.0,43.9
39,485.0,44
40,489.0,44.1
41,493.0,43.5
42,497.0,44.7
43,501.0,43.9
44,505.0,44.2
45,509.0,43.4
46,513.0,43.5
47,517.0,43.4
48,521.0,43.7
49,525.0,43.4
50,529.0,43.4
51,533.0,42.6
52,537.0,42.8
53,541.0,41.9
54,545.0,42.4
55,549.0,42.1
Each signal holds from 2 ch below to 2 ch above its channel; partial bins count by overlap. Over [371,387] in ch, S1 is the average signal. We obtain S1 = 44.7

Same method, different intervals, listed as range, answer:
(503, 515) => 43.7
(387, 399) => 44.4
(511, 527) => 43.5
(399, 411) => 44.5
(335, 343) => 45.3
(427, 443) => 44.6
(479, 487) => 44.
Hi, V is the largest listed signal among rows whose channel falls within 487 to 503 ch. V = 44.7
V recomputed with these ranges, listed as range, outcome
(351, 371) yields 45.5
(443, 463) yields 45.7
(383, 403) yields 45.1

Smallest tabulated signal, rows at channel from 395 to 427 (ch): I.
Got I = 44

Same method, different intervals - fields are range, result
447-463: 43.9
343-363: 45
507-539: 42.6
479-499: 43.5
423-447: 44.4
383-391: 44.3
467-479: 44.1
